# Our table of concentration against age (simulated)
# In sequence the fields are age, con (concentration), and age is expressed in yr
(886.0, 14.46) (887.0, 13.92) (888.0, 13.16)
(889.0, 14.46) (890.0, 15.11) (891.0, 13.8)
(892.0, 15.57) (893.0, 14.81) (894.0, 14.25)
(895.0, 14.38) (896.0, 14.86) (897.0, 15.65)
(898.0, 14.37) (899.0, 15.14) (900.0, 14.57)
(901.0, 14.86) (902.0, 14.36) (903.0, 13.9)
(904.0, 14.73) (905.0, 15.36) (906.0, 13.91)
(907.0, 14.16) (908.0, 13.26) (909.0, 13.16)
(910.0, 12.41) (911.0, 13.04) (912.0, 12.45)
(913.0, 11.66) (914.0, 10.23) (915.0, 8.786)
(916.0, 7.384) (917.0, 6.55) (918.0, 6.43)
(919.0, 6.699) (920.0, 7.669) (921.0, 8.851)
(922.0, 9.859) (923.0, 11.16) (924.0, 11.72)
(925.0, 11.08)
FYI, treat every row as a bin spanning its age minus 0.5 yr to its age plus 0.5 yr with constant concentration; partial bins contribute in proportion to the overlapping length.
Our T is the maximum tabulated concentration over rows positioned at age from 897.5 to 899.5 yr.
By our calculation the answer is 15.14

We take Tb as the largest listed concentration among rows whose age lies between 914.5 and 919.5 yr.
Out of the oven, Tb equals 8.786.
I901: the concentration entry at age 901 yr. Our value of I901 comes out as 14.86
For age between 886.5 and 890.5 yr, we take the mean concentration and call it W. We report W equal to 14.2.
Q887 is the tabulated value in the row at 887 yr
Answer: 13.92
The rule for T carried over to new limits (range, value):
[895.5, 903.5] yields 15.65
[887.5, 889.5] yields 14.46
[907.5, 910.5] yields 13.26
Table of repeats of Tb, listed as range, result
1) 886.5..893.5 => 15.57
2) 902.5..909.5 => 15.36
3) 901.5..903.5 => 14.36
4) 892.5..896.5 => 14.86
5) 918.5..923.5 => 11.16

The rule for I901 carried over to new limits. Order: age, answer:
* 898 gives 14.37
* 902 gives 14.36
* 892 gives 15.57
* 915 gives 8.786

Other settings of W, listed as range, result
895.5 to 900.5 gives 14.9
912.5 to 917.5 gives 8.92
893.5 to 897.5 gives 14.8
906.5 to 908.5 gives 13.7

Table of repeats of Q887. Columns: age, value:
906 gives 13.91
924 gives 11.72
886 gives 14.46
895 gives 14.38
